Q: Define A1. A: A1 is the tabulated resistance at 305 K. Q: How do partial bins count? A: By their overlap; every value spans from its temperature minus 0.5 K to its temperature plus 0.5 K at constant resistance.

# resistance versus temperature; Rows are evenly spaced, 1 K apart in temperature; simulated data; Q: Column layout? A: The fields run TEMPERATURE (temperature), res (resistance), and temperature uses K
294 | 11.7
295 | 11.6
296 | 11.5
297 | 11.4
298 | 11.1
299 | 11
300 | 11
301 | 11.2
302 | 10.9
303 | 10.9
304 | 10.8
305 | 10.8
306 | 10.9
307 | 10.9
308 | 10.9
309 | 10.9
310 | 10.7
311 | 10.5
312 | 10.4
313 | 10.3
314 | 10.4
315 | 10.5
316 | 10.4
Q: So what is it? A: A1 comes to 10.8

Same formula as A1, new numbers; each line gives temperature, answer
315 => 10.5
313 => 10.3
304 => 10.8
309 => 10.9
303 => 10.9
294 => 11.7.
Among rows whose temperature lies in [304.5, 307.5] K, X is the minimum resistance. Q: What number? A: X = 10.8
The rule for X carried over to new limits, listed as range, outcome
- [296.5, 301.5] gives 11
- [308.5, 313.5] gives 10.3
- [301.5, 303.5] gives 10.9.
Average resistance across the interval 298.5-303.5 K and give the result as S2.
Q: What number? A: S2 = 11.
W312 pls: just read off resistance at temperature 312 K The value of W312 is 10.4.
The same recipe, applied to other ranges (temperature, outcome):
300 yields 11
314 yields 10.4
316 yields 10.4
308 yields 10.9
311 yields 10.5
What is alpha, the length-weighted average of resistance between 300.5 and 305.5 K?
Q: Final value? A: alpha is 10.9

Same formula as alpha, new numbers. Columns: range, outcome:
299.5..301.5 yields 11.1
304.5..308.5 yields 10.9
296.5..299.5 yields 11.2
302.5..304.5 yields 10.9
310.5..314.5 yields 10.4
